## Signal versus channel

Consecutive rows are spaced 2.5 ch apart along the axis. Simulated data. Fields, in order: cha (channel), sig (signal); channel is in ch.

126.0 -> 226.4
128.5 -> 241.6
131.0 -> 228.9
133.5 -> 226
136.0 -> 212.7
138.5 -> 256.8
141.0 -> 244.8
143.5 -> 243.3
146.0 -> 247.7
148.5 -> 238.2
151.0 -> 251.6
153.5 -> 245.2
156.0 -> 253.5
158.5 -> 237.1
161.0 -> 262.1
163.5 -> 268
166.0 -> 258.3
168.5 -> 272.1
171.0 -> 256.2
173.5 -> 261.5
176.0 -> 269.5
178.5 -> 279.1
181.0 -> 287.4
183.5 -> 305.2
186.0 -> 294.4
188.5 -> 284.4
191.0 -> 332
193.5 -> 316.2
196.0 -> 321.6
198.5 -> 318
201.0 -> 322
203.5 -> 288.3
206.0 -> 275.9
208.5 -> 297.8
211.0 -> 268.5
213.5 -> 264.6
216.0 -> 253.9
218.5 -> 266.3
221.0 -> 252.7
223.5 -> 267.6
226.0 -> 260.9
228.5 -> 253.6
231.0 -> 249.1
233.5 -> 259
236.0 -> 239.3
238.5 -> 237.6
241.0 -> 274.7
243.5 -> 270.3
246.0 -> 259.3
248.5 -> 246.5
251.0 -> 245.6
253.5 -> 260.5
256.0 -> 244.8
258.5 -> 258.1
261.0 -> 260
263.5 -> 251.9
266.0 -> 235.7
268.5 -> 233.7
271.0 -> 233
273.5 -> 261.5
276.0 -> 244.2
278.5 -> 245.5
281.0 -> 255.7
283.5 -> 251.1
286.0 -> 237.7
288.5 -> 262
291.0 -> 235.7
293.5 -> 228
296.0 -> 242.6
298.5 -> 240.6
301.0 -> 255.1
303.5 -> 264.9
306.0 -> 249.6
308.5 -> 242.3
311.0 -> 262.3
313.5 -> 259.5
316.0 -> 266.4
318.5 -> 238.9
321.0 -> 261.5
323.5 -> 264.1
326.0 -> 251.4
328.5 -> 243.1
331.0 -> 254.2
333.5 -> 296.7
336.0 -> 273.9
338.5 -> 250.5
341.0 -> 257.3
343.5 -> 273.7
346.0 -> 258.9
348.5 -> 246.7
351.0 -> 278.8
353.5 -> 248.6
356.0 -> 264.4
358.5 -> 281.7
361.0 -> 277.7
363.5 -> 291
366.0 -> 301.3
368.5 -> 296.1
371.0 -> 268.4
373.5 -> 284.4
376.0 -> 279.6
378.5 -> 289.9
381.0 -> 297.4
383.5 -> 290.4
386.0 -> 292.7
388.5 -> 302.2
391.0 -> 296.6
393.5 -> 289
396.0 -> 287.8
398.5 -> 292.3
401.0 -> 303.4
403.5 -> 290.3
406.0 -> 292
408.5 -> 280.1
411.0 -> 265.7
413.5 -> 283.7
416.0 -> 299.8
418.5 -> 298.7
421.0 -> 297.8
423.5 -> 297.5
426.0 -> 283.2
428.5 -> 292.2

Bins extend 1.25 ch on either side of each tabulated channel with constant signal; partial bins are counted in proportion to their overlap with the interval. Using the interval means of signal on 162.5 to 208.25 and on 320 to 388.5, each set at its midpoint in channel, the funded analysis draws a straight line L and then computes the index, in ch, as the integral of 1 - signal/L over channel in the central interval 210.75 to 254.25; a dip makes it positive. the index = 4.32 ch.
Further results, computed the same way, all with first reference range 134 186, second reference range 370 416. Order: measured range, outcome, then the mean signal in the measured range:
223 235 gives 0.4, 257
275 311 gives 3.7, 247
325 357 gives 2.3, 261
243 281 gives 3.0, 250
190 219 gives -3.3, 294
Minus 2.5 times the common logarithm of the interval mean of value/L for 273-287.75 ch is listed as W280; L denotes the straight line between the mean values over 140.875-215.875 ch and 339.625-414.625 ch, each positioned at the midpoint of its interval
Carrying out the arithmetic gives 0.12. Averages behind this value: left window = 276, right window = 282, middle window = 249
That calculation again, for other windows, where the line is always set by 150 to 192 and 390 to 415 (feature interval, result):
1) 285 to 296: 0.16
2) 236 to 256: 0.09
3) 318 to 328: 0.11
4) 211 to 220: 0.05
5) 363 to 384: -0.01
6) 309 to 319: 0.10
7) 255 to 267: 0.11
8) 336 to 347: 0.09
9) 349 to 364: 0.05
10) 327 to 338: 0.07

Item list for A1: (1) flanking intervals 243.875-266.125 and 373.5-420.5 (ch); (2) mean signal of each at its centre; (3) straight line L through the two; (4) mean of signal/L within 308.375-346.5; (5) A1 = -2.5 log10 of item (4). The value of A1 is 0.05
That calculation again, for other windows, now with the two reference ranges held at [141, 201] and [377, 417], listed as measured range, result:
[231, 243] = 0.11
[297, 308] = 0.13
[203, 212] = -0.02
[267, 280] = 0.16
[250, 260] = 0.11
